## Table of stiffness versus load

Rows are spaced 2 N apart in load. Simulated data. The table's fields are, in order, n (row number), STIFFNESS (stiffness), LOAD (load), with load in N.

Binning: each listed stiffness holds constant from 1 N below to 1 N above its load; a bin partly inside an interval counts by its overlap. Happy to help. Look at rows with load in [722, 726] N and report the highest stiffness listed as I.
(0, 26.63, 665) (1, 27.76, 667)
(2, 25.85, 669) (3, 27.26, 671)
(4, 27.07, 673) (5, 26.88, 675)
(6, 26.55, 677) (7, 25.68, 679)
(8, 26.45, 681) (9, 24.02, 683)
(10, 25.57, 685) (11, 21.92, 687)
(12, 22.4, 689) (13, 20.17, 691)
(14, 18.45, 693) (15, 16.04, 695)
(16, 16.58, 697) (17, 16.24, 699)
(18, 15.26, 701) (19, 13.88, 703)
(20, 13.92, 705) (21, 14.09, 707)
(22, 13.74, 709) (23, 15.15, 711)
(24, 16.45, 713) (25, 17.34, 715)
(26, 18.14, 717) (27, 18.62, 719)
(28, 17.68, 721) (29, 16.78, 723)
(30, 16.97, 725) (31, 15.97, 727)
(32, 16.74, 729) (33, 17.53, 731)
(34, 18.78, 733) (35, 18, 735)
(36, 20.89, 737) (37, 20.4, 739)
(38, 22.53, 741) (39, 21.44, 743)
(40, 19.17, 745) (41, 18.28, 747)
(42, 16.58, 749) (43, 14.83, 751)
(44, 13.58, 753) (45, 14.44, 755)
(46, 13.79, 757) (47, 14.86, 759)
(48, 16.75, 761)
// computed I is 16.97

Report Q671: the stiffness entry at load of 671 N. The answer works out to 27.26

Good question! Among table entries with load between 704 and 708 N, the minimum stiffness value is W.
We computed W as 13.92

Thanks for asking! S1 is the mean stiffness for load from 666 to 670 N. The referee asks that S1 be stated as 26.8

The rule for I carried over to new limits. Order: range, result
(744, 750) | 19.17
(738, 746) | 22.53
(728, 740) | 20.89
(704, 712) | 15.15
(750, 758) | 14.83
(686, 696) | 22.4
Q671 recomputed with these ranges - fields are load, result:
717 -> 18.14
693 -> 18.45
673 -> 27.07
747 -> 18.28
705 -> 13.92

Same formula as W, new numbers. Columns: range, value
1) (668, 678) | 25.85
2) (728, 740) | 16.74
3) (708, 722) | 13.74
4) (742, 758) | 13.58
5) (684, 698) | 16.04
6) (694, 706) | 13.88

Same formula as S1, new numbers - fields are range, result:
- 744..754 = 16.5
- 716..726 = 17.6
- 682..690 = 23.5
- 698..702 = 15.8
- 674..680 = 26.4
